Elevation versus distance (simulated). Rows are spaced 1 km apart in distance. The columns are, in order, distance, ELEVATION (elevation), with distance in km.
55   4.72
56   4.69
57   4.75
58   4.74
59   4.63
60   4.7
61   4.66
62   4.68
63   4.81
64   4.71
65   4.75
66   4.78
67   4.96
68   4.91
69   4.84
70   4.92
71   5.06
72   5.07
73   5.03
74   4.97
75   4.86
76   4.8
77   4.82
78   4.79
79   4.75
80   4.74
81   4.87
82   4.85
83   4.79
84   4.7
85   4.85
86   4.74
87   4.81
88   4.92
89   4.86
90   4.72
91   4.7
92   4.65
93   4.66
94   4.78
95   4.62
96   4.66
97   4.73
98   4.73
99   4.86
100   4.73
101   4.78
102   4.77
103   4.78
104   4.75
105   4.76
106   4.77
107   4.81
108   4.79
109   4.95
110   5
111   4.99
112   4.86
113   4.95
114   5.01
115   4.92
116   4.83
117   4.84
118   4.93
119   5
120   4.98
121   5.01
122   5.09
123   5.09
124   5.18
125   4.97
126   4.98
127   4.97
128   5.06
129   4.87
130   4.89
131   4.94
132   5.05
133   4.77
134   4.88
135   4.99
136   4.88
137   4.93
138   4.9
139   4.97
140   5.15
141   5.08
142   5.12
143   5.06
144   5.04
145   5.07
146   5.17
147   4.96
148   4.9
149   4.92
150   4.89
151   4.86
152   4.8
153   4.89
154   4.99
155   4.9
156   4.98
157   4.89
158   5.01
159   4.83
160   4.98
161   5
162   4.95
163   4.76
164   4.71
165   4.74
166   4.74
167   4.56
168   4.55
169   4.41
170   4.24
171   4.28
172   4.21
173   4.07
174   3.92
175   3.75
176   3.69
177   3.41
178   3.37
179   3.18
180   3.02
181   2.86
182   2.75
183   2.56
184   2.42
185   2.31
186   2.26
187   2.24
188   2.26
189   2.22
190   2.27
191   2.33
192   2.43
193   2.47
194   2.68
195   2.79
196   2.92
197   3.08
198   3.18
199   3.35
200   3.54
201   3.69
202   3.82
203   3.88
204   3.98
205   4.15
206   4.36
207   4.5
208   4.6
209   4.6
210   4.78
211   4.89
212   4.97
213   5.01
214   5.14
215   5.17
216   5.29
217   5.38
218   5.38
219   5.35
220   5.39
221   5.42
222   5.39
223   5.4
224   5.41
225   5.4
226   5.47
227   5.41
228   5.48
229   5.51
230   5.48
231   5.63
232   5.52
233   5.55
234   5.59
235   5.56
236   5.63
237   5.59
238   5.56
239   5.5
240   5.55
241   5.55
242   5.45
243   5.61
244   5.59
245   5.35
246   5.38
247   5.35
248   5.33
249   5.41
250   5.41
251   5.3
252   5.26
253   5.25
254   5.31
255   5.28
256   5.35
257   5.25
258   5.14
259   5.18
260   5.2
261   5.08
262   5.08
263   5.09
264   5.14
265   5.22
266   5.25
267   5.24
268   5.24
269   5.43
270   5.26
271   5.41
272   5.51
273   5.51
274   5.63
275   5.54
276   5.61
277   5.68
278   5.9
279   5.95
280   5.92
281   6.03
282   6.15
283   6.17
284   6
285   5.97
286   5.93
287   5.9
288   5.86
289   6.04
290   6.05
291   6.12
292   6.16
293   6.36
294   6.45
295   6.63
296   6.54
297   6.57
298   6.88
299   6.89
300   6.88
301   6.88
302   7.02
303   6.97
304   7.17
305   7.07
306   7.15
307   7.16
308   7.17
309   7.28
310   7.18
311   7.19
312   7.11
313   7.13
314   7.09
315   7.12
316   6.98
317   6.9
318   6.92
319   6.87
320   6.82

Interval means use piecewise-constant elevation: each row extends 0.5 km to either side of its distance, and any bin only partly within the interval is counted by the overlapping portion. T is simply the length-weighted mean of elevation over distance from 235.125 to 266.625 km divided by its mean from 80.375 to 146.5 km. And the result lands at 1.09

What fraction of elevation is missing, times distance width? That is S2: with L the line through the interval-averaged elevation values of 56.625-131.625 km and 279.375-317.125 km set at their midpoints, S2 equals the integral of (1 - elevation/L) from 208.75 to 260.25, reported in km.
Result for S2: 6.05 km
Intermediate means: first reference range 4.85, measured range 5.36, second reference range 6.63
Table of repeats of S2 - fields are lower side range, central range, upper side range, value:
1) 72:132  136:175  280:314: 4.0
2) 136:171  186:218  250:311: 9.5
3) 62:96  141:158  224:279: 0.3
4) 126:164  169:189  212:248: 7.5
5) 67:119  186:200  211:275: 6.8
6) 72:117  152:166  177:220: -2.8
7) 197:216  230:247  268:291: -2.0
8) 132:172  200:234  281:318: 4.0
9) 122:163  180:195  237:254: 7.8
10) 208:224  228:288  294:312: 5.1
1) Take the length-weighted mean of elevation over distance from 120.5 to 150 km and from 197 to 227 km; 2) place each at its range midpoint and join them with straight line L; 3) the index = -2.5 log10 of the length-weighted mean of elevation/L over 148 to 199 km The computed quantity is 0.27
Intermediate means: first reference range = 4.99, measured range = 3.78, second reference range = 4.7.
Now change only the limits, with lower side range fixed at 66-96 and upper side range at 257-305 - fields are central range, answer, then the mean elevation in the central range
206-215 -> 0.153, 4.81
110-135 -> 0.019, 4.96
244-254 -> 0.077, 5.35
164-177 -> 0.243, 4.25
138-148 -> 0.024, 5.05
